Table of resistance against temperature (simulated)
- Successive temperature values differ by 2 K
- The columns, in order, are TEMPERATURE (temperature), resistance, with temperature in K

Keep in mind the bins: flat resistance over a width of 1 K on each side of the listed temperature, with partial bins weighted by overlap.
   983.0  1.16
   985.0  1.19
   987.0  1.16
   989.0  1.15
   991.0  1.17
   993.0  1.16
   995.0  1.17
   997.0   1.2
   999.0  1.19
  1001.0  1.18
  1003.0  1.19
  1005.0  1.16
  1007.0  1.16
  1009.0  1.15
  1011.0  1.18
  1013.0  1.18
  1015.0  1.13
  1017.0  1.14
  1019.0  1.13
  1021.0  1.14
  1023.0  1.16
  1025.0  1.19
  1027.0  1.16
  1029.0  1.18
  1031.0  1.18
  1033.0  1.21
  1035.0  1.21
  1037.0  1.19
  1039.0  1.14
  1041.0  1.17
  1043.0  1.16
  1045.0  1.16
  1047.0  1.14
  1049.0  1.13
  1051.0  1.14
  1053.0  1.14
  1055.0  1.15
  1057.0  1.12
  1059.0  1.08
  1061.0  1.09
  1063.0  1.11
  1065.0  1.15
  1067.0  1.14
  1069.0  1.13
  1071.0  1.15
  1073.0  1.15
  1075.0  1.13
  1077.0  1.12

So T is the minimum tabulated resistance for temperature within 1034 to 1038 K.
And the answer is 1.19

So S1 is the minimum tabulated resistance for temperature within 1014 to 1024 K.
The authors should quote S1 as 1.13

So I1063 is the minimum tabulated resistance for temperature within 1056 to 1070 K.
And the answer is 1.08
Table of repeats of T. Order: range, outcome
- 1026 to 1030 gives 1.16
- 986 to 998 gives 1.15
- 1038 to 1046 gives 1.14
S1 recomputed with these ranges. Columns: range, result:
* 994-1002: 1.17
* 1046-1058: 1.12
